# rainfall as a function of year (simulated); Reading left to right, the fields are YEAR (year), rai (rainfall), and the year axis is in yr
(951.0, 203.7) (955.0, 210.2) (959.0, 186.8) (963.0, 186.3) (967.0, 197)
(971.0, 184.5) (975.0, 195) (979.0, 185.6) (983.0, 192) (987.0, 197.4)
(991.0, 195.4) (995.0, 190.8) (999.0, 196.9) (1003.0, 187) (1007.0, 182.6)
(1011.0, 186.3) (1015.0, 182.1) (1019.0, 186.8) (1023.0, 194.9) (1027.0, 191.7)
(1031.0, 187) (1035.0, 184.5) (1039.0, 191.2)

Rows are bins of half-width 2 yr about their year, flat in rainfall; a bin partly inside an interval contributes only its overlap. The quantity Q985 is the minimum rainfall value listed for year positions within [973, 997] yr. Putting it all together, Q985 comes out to 185.6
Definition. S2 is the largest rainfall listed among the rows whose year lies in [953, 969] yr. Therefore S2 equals 210.2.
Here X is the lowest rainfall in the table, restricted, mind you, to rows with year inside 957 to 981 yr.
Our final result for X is 184.5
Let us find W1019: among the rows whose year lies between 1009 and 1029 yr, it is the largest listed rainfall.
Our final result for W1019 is 194.9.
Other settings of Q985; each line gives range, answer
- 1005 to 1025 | 182.1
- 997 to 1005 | 187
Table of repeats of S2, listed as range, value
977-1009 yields 197.4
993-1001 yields 196.9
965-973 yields 197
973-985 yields 195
